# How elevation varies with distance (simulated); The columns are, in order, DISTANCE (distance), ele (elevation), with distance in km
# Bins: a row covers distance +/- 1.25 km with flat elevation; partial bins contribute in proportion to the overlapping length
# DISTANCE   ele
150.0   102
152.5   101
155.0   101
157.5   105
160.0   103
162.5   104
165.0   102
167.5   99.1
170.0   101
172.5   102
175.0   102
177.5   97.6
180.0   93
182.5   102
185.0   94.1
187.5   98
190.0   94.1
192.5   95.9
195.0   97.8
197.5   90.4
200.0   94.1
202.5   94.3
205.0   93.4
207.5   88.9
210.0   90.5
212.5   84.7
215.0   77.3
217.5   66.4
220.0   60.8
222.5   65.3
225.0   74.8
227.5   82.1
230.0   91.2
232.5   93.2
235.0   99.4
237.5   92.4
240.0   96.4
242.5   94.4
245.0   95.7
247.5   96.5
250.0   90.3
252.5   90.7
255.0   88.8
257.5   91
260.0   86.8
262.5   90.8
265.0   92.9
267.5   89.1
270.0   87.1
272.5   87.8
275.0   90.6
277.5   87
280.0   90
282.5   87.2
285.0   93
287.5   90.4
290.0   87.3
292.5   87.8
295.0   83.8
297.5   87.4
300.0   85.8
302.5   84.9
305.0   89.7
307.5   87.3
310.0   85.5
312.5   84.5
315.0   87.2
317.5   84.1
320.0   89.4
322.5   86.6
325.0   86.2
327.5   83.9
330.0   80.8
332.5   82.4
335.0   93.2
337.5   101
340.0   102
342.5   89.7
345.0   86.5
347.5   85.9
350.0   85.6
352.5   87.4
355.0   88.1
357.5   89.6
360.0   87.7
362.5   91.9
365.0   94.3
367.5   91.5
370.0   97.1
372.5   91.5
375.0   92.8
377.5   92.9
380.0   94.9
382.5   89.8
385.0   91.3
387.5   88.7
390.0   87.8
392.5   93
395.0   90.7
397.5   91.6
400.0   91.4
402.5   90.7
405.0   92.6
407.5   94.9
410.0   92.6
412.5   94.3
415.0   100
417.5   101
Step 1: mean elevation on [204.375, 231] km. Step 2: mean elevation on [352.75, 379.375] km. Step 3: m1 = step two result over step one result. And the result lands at 1.2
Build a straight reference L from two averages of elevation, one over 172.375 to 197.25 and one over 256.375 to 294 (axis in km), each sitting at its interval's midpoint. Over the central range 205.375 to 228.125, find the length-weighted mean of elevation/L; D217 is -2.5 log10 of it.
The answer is 0.218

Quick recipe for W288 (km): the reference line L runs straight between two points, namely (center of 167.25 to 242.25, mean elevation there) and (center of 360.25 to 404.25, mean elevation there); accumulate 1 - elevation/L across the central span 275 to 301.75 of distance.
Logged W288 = 0.9 km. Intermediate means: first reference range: 90.3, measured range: 88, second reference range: 91.8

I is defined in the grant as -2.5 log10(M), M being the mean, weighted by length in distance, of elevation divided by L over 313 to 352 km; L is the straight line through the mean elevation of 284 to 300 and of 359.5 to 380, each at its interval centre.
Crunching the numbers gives 0.03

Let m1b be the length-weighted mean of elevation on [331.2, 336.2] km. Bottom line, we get 87.7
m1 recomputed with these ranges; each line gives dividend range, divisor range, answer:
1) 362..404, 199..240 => 1.09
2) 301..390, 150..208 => 0.91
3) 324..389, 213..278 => 1.04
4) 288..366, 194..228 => 1.06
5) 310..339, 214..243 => 1.06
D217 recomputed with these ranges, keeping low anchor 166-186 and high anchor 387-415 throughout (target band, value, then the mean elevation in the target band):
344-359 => 0.08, 87.2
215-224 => 0.42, 66.3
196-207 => 0.06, 92.9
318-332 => 0.11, 85.2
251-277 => 0.08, 89.5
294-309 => 0.10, 86.5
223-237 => 0.12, 87.1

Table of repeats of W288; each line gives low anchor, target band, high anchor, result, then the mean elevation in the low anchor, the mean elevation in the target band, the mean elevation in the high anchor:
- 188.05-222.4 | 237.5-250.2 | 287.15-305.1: -1.2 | 86.3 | 94.8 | 86.8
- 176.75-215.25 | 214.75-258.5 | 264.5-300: 2.3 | 93.2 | 86.1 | 88.5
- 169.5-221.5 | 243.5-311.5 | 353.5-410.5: 1.7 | 91.1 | 89.1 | 91.6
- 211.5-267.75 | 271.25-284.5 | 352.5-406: -0.1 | 86.5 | 88.8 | 91.3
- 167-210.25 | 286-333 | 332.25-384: 3.3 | 96.1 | 86.1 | 91.4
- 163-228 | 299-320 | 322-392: 0.9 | 90.3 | 86.3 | 90.1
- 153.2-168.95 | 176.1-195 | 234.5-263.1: 0.6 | 102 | 96.5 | 92.6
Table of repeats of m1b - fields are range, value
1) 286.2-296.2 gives 87.4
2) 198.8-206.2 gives 93.9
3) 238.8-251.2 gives 94.7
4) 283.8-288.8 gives 91.6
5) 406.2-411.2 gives 93.8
